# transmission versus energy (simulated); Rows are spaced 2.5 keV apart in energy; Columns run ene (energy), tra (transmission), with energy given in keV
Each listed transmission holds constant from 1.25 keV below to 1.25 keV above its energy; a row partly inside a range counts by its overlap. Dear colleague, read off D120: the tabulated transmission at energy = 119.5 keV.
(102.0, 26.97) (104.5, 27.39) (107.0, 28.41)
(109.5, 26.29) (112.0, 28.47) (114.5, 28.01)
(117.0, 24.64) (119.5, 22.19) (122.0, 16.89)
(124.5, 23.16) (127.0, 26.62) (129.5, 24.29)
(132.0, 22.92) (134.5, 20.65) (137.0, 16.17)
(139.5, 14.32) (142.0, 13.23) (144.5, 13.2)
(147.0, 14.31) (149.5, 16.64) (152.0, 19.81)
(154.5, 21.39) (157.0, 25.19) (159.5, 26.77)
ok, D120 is 22.19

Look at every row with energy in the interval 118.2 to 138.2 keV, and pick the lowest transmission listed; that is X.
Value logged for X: 16.17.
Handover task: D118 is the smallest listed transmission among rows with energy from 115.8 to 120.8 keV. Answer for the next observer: 22.19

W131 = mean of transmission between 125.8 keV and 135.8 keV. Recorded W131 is 23.6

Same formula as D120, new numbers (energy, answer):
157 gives 25.19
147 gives 14.31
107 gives 28.41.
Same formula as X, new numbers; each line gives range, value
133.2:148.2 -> 13.2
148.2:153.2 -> 16.64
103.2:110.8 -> 26.29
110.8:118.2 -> 24.64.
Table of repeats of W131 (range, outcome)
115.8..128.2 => 22.7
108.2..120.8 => 25.9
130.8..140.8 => 18.5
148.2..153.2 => 18.2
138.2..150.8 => 14.4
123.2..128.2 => 24.8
